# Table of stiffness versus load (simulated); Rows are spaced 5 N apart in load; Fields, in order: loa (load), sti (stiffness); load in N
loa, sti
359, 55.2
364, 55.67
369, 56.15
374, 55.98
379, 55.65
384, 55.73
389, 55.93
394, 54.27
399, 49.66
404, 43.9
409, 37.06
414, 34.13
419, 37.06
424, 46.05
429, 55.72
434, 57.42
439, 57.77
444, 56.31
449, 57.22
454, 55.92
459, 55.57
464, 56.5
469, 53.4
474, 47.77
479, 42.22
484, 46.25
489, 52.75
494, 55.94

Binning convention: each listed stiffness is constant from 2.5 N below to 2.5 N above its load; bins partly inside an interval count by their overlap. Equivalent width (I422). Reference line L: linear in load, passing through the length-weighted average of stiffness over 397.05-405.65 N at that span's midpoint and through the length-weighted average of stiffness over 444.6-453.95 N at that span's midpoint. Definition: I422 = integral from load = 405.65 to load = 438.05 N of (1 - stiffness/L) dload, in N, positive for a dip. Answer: 3.90 N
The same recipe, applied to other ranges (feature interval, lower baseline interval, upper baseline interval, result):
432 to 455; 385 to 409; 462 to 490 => -3.4 N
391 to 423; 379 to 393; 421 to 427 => 4.8 N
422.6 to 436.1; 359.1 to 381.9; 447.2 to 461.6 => 0.6 N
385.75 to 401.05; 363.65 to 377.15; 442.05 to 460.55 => 0.7 N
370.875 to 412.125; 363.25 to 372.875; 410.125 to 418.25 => -4.9 N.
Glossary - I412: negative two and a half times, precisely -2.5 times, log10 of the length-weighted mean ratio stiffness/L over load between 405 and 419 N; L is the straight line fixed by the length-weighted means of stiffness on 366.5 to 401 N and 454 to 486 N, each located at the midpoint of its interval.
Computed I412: 0.408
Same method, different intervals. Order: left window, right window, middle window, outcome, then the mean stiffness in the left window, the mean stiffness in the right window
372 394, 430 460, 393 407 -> 0.16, 55.6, 56.7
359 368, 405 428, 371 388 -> -0.10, 55.6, 40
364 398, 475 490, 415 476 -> -0.06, 55.4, 46.6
